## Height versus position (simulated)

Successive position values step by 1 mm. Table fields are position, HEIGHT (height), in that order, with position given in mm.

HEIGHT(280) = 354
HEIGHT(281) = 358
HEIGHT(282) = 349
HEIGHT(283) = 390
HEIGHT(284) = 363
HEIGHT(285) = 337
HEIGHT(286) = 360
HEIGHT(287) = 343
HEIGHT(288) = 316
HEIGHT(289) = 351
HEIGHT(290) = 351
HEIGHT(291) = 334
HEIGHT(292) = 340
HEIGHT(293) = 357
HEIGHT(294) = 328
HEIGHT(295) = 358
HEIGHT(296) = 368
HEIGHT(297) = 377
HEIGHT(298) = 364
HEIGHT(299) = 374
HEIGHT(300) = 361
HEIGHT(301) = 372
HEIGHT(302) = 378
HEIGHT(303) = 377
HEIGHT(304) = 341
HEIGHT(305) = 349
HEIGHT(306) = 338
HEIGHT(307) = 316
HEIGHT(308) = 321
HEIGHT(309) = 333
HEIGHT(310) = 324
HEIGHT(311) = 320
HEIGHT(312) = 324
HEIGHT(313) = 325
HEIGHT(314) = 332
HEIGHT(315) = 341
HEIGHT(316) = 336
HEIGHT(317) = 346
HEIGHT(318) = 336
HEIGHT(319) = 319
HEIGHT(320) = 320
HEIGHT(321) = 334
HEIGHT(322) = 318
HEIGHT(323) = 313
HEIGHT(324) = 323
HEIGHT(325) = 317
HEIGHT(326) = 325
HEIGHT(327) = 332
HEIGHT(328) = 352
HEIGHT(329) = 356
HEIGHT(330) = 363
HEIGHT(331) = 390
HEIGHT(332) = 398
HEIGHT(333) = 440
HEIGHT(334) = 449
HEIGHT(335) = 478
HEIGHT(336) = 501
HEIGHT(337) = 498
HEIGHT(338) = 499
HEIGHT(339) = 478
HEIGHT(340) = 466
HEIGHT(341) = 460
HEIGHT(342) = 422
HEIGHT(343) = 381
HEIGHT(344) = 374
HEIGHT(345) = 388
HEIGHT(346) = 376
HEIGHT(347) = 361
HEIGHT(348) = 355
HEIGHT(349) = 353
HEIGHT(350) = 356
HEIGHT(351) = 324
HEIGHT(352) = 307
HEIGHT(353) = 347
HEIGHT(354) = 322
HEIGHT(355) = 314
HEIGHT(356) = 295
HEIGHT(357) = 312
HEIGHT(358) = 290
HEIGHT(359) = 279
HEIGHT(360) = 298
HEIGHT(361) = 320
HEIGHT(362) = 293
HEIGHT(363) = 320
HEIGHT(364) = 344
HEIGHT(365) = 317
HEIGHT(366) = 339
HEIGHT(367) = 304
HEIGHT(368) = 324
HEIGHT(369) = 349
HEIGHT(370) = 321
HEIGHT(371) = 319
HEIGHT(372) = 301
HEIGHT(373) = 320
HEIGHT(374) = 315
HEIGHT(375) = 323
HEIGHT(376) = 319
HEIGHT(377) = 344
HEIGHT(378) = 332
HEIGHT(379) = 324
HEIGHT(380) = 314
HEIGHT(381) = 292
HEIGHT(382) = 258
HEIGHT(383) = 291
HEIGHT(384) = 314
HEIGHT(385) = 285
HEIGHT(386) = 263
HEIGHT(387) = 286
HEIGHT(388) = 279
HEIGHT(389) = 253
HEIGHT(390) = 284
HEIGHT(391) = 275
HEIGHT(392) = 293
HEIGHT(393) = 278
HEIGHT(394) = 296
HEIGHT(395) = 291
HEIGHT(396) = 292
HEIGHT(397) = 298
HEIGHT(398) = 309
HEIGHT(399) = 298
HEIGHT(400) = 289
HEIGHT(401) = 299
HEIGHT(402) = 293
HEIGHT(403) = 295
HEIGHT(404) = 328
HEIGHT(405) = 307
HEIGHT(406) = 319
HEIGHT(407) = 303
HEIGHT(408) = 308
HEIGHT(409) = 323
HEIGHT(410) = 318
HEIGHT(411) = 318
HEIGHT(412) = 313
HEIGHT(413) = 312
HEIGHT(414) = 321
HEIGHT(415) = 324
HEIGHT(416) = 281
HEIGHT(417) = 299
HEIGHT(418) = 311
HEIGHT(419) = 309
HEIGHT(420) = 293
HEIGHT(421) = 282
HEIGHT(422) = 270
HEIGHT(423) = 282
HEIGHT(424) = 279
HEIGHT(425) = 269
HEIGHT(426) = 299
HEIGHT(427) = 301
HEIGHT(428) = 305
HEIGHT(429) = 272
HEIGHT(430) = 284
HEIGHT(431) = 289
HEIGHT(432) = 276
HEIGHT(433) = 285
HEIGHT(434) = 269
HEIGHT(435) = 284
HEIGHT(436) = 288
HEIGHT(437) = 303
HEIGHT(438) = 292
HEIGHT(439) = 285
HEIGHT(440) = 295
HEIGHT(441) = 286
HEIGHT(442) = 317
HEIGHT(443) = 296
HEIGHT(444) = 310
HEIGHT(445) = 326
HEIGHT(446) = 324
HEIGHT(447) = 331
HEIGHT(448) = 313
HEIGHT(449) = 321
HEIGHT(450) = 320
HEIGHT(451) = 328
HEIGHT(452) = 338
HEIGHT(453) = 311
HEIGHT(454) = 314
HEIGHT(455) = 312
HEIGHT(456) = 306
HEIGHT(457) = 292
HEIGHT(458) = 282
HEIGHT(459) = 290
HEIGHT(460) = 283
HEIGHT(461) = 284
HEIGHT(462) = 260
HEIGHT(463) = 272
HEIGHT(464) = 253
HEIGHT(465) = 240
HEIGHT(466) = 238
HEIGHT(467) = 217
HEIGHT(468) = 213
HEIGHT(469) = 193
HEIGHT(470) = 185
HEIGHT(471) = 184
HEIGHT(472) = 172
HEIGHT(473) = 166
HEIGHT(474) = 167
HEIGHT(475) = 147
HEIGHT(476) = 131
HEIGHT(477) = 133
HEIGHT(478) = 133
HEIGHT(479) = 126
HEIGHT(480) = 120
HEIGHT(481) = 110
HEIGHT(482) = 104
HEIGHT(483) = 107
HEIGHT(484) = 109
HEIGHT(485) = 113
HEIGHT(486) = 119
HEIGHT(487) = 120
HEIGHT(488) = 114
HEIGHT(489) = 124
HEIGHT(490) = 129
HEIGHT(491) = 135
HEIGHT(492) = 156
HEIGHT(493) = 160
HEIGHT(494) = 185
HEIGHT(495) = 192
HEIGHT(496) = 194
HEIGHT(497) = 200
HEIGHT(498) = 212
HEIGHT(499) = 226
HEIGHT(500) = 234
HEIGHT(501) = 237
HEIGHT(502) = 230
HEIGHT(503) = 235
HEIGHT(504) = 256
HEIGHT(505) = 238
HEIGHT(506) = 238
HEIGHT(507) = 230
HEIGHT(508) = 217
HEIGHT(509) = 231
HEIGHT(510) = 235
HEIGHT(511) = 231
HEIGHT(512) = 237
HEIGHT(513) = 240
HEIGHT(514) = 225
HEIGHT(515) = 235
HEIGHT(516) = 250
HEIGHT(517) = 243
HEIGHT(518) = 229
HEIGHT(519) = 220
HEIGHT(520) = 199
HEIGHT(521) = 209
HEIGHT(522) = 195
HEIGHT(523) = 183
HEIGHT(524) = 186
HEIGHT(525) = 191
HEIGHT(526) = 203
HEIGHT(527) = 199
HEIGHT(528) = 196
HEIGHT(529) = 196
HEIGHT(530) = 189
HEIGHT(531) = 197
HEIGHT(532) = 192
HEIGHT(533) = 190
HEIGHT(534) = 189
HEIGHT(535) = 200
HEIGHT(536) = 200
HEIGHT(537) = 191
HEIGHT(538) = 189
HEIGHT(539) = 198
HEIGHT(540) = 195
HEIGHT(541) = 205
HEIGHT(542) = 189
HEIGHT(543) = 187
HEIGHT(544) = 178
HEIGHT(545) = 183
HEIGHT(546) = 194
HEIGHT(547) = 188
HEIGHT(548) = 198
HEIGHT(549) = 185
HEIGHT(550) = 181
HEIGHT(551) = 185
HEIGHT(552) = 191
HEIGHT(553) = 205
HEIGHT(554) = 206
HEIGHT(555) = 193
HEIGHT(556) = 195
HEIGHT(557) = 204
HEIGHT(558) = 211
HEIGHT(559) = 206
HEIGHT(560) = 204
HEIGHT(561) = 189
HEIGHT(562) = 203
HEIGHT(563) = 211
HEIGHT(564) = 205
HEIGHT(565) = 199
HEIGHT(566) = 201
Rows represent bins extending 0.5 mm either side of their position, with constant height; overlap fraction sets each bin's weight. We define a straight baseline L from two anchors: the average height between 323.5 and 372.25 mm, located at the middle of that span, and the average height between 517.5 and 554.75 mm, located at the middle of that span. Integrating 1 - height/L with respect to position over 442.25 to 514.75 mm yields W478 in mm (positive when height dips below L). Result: 8.3 mm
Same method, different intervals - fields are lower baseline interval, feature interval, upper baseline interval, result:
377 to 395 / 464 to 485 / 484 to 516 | 5.6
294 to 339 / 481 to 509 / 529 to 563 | 6.3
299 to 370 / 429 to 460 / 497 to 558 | -3.5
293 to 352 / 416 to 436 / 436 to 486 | -1.1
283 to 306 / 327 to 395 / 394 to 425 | -3.6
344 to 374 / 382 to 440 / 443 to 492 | -4.4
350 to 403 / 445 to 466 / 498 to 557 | -3.6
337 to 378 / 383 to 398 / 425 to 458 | 2.0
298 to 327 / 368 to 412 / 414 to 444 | 0.5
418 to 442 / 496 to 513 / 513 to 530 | -0.4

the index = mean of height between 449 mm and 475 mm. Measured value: 256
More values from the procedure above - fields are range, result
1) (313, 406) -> 335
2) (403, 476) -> 282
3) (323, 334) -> 362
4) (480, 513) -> 183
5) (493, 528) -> 218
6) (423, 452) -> 299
